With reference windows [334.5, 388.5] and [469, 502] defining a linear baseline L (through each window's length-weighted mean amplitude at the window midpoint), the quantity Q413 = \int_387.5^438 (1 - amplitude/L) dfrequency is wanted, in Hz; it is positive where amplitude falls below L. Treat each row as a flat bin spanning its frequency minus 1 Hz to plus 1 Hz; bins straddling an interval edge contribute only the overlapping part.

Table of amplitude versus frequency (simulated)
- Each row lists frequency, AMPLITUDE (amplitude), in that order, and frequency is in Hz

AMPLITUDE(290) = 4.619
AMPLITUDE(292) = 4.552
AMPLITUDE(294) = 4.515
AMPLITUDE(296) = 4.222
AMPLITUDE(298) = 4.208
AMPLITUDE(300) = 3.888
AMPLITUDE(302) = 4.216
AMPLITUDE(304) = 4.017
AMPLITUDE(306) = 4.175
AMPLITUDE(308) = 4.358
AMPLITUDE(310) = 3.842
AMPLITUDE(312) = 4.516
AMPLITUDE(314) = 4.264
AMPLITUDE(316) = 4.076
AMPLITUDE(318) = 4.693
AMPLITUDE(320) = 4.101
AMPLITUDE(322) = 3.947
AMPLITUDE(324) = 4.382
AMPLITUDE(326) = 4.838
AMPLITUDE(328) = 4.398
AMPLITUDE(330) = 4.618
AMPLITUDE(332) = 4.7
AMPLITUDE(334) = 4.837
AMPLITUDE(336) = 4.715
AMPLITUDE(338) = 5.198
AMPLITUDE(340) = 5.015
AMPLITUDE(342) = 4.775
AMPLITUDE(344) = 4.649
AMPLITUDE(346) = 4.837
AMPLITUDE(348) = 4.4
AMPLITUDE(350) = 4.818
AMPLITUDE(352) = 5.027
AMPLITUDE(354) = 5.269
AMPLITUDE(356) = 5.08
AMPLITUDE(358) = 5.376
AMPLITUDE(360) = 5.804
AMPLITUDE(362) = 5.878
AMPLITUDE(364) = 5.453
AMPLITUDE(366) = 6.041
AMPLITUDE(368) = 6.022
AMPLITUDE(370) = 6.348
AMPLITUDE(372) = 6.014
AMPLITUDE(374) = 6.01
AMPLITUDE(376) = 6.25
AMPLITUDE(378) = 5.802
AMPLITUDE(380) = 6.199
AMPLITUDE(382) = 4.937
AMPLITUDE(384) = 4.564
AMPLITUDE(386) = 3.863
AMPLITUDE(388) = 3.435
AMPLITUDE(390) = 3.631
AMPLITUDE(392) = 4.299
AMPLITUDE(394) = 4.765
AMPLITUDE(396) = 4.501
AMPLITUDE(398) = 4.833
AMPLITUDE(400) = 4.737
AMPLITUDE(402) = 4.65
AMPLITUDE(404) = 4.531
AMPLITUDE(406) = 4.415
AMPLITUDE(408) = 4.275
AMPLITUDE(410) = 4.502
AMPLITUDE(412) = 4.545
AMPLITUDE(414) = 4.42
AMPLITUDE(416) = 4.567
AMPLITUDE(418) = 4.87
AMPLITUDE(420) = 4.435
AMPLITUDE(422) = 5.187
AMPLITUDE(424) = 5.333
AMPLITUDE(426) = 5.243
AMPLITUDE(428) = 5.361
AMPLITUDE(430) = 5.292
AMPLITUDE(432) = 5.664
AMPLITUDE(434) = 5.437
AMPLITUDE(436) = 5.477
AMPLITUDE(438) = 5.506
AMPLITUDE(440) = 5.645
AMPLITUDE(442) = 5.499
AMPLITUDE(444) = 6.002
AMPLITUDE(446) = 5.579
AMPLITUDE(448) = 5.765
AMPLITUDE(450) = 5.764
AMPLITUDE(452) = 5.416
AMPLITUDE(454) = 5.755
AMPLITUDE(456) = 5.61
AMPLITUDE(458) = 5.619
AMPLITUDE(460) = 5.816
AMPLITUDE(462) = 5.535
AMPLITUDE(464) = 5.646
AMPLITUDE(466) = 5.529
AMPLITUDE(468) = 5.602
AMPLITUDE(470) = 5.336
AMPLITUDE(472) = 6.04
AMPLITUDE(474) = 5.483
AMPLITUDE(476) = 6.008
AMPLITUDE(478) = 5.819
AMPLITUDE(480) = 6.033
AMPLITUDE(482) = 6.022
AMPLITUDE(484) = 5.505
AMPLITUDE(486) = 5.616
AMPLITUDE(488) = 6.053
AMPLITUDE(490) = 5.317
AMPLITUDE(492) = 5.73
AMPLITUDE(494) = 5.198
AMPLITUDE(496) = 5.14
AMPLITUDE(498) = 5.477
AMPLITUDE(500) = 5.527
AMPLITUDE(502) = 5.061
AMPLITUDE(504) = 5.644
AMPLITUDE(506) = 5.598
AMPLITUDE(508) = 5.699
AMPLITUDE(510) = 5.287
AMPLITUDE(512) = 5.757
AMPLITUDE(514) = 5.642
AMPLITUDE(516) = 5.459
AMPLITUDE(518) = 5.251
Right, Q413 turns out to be 6.1 Hz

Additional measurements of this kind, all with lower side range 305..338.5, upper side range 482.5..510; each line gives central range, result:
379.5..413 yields 2.8 Hz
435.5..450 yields -1.3 Hz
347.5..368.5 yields -3.3 Hz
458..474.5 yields -0.9 Hz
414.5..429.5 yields 0.2 Hz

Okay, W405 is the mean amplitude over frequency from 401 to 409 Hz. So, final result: 4.47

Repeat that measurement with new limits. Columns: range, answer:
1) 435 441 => 5.54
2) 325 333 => 4.64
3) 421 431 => 5.28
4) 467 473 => 5.66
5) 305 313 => 4.22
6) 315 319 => 4.38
